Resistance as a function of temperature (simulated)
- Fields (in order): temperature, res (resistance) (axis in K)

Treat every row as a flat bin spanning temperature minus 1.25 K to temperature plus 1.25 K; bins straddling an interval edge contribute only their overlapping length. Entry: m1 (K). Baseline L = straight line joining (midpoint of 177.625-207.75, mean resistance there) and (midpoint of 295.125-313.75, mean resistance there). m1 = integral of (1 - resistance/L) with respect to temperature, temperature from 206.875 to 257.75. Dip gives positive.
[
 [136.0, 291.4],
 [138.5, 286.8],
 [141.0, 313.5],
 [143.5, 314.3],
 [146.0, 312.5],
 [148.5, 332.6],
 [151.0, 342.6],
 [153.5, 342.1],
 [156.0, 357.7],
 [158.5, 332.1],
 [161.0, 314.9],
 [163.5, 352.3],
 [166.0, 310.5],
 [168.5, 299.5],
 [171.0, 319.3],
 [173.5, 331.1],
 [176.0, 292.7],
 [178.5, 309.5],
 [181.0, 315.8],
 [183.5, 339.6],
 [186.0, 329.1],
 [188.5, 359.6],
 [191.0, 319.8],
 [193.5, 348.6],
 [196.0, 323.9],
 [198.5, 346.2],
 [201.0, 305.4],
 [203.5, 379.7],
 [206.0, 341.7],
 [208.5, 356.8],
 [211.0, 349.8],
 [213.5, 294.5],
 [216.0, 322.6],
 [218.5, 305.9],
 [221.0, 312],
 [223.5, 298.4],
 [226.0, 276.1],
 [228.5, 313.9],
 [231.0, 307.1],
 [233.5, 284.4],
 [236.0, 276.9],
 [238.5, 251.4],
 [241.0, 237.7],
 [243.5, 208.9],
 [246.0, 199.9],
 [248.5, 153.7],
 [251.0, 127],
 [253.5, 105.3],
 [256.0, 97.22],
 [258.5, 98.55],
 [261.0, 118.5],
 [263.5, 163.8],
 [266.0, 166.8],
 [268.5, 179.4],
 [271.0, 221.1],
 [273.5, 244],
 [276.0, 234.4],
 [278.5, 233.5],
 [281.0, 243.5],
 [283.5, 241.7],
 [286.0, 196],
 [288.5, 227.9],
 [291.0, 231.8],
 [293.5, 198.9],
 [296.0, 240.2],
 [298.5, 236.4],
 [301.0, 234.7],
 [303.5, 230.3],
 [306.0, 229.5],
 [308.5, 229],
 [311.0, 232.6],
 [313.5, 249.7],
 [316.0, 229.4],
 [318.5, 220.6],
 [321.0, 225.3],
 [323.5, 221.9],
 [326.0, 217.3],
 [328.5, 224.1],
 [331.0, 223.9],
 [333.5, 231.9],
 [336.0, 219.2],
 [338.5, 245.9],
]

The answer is 8.4 K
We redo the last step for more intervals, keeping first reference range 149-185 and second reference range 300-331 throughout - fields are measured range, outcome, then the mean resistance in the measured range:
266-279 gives 2.0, 216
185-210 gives -2.9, 341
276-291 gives 1.2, 229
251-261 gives 6.0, 106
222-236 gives -0.5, 295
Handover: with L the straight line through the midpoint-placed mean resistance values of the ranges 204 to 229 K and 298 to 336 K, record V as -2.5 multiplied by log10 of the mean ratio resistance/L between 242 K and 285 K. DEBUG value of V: 0.463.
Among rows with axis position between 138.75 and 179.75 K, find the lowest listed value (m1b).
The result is 292.7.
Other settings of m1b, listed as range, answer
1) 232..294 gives 97.22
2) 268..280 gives 179.4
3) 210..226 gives 276.1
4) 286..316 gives 196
